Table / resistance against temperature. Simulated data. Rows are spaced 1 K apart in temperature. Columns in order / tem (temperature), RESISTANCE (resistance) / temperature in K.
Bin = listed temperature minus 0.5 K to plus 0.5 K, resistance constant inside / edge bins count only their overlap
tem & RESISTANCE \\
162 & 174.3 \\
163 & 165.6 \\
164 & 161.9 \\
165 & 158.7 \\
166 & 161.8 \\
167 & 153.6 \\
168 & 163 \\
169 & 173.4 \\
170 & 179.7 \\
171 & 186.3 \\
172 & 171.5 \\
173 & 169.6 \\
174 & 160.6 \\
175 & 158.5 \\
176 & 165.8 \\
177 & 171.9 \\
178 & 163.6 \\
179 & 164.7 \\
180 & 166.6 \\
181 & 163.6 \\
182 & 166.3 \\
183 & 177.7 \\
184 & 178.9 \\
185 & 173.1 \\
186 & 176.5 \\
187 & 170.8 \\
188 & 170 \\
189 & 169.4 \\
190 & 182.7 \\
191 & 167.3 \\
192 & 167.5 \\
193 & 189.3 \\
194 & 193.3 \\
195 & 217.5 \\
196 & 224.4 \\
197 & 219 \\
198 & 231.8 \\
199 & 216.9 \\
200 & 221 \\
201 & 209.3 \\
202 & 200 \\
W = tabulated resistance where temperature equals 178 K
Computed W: 163.6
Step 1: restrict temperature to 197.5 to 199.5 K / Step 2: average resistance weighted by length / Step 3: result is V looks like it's 224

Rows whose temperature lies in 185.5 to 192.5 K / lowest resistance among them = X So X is 167.3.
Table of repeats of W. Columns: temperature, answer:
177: 171.9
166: 161.8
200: 221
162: 174.3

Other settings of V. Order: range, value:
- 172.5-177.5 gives 165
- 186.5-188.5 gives 170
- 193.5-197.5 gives 214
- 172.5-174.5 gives 165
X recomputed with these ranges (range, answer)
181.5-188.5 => 166.3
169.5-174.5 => 160.6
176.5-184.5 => 163.6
